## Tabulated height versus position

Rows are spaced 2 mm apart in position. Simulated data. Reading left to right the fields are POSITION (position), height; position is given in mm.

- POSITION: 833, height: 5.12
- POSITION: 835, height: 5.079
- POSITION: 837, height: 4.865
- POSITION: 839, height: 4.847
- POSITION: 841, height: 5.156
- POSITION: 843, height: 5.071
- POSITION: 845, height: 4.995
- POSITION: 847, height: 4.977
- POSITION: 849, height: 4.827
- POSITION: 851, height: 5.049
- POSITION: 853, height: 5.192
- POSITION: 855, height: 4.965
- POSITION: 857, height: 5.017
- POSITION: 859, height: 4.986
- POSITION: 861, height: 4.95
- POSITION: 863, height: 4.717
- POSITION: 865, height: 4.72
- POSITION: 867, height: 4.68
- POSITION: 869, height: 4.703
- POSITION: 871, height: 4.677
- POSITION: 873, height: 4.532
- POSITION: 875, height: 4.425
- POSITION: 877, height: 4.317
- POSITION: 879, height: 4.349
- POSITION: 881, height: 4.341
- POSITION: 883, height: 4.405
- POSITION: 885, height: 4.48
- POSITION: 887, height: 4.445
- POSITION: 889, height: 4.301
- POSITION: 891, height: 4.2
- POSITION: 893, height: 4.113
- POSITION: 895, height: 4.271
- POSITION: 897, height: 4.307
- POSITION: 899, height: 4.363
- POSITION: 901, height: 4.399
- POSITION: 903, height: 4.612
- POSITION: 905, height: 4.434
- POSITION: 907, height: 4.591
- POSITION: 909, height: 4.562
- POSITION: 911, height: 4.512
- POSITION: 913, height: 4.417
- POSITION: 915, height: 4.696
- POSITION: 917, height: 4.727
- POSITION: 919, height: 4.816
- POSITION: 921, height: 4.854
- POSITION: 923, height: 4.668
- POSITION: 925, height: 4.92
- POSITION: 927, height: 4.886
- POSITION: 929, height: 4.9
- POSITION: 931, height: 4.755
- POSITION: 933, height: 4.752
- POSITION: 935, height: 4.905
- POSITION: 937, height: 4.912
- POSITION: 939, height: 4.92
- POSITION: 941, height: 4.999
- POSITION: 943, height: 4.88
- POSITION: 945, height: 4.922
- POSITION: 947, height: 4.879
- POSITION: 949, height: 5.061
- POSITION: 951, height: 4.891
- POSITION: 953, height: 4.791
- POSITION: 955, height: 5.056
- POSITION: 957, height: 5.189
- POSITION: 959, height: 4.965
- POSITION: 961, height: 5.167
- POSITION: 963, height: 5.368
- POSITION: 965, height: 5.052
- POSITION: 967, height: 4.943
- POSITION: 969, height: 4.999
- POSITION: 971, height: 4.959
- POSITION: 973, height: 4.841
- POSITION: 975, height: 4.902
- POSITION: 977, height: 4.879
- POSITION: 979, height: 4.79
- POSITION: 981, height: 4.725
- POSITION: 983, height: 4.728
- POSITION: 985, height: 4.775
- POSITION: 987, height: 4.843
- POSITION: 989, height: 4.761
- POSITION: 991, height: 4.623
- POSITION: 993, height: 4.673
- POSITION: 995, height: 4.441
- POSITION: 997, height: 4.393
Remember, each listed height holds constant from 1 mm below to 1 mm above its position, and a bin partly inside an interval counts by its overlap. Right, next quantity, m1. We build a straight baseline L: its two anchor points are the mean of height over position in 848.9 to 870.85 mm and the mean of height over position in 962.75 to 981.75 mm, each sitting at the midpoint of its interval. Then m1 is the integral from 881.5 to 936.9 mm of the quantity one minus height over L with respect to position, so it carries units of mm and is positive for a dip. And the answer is 3.80 mm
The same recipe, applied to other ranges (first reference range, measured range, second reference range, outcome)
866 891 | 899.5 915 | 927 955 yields 0.5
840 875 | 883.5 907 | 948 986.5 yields 2.6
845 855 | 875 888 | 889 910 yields 0.6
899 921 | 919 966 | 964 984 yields -2.1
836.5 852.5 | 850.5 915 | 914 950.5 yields 4.8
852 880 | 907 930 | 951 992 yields 0.5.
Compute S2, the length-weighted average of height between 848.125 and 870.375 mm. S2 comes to 4.89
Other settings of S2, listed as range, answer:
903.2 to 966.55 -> 4.85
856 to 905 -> 4.51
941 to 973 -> 5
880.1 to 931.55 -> 4.54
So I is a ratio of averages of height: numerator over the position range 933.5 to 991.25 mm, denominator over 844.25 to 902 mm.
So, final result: 1.1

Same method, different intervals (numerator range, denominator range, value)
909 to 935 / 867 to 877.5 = 1.04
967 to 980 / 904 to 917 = 1.08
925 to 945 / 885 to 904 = 1.12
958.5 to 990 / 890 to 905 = 1.14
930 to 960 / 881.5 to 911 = 1.12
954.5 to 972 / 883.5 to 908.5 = 1.16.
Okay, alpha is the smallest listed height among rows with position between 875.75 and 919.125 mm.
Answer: 4.113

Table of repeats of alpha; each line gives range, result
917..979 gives 4.668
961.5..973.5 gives 4.841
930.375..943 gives 4.752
